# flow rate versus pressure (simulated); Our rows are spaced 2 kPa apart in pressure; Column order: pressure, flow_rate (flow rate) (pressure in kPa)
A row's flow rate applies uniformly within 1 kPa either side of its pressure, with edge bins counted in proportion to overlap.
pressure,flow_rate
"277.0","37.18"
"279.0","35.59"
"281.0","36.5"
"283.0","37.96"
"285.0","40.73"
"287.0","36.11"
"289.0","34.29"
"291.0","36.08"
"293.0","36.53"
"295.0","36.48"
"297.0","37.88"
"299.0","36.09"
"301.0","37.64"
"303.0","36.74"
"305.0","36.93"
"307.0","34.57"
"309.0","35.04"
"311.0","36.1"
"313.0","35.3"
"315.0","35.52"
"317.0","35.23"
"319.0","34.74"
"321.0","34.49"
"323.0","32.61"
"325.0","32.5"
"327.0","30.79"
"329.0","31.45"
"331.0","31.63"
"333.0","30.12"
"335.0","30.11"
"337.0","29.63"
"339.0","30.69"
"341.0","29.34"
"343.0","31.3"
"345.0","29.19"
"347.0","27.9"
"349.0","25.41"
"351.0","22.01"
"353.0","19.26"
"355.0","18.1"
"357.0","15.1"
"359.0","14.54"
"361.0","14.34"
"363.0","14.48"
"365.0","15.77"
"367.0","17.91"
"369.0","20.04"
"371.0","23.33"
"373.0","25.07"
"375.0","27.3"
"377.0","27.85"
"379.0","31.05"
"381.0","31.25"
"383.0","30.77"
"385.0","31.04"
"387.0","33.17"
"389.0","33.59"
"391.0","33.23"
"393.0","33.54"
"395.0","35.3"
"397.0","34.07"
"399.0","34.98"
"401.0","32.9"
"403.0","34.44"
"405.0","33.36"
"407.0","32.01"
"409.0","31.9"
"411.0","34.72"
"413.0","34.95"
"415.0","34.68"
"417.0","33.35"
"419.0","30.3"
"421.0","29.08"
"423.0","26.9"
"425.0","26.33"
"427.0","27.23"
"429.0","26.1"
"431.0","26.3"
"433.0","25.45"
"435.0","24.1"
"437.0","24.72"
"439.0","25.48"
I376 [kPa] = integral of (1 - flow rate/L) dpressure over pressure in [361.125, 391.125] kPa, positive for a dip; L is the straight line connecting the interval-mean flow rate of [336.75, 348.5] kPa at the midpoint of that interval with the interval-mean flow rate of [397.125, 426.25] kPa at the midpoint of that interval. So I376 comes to 4.9 kPa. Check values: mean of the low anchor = 29.5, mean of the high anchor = 32.2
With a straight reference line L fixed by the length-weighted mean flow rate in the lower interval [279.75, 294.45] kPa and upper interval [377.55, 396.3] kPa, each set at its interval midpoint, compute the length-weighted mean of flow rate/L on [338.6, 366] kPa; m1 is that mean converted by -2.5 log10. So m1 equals 0.49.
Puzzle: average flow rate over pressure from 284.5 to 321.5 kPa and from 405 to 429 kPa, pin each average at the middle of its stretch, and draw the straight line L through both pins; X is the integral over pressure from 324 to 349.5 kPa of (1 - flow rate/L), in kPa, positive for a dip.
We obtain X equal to 3.3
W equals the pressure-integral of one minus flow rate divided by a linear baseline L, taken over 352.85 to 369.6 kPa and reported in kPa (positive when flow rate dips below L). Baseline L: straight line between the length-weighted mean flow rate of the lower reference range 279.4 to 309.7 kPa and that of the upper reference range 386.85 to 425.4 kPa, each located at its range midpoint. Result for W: 8.74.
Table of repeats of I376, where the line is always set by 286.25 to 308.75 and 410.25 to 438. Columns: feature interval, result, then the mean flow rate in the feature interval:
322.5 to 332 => 0.8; 31.8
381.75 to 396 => -0.9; 32.9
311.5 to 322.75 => 0.1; 34.9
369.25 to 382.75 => 1.8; 27.4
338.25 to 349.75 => 1.6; 29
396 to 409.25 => -1.5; 33.5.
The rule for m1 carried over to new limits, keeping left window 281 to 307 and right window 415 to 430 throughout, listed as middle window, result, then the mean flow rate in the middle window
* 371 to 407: -0.03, 31.7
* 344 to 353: 0.30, 25.4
